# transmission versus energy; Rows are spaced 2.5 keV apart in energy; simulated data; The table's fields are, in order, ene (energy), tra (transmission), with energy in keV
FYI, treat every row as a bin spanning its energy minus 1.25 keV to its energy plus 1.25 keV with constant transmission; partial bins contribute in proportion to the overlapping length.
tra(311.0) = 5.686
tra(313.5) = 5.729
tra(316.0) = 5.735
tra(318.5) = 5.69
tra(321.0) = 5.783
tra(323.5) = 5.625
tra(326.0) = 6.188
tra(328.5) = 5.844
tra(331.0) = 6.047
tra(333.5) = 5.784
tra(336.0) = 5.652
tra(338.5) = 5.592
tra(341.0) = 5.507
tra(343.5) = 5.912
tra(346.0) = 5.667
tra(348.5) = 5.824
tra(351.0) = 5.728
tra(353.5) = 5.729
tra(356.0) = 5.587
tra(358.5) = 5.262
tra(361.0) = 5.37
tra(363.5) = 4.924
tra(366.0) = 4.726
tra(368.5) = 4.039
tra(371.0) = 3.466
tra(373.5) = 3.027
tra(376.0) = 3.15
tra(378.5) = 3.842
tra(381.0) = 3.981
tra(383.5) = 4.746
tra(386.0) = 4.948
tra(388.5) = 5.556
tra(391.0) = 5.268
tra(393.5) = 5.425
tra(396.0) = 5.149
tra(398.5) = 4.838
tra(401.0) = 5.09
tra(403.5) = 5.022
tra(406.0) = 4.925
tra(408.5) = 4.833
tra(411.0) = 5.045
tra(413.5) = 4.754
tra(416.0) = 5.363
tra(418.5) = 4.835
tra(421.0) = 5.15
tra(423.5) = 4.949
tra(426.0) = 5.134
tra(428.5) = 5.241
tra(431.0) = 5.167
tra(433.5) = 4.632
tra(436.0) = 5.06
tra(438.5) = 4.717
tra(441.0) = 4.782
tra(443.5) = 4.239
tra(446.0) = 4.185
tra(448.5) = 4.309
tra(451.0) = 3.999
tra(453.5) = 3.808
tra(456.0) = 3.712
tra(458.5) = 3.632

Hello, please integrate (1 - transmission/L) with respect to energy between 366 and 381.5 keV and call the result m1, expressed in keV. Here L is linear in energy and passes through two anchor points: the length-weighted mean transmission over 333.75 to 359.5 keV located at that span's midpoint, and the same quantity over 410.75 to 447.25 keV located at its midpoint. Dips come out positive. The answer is 5.0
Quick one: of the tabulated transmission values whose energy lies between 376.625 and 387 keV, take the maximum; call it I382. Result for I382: 4.948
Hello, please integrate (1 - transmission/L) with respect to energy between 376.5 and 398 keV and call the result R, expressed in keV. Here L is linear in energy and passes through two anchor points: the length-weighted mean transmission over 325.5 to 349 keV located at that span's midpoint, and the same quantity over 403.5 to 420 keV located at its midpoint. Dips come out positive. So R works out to 1.7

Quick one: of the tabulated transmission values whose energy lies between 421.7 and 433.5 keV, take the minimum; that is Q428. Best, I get 4.632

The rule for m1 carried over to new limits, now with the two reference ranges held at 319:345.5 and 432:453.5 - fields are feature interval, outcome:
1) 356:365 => 0.4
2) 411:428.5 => -1.2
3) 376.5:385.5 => 1.8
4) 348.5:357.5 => -0.2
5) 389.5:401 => -0.3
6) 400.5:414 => -0.2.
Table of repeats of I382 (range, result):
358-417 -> 5.556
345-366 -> 5.824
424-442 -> 5.241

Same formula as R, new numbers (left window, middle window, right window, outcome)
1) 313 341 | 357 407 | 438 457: 4.0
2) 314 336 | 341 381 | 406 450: 5.0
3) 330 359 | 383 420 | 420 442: 1.2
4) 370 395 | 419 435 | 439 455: -2.9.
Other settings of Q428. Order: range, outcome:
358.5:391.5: 3.027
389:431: 4.754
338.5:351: 5.507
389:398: 5.149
